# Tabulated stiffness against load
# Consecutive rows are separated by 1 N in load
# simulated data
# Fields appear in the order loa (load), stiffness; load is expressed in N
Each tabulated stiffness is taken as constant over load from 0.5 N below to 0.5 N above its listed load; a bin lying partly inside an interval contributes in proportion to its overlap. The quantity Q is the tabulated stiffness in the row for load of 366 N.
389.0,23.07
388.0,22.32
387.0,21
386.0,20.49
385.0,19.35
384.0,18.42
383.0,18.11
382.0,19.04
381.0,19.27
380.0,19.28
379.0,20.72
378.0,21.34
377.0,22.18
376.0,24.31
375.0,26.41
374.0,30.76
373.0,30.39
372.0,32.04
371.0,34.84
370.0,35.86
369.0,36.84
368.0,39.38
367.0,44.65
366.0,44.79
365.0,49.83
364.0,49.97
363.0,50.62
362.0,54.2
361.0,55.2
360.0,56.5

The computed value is 44.79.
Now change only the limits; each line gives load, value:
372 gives 32.04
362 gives 54.2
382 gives 19.04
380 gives 19.28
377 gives 22.18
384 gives 18.42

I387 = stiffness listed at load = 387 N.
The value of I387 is 21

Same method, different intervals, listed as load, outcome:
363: 50.62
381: 19.27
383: 18.11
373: 30.39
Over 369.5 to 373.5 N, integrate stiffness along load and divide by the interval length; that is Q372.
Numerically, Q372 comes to 33.3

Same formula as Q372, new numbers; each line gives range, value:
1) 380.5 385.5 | 18.8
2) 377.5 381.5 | 20.2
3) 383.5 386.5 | 19.4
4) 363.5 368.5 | 45.7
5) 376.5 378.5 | 21.8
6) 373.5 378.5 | 25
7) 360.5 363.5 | 53.3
